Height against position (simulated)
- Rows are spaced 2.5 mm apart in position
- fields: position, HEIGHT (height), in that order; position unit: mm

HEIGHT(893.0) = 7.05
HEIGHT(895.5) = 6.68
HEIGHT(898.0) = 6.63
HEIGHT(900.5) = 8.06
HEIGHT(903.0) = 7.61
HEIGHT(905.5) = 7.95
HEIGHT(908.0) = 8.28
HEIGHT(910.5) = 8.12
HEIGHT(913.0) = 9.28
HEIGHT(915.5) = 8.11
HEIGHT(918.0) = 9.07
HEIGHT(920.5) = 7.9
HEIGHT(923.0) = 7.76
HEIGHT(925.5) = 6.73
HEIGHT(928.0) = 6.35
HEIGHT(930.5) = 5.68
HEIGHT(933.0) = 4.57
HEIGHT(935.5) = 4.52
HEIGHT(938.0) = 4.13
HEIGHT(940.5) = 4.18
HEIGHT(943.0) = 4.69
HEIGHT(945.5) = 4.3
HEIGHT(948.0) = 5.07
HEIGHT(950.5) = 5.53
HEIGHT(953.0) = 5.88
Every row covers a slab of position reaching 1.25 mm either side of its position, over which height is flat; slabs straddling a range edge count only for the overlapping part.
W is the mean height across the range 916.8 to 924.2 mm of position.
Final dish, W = 8.24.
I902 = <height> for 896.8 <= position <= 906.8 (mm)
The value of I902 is 7.57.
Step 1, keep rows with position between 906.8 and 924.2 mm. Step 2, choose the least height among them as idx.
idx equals 7.76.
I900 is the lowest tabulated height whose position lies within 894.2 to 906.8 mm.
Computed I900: 6.63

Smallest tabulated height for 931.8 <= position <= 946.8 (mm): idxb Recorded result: 4.13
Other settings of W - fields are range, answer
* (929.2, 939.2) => 4.74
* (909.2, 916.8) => 8.51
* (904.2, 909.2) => 8.11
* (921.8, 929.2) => 6.95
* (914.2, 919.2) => 8.59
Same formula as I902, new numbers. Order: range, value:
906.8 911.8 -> 8.21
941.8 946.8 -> 4.5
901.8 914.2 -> 8.25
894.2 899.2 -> 6.66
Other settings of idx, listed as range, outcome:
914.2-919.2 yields 8.11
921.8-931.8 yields 5.68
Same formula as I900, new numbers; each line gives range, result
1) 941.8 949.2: 4.3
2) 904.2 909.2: 7.95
